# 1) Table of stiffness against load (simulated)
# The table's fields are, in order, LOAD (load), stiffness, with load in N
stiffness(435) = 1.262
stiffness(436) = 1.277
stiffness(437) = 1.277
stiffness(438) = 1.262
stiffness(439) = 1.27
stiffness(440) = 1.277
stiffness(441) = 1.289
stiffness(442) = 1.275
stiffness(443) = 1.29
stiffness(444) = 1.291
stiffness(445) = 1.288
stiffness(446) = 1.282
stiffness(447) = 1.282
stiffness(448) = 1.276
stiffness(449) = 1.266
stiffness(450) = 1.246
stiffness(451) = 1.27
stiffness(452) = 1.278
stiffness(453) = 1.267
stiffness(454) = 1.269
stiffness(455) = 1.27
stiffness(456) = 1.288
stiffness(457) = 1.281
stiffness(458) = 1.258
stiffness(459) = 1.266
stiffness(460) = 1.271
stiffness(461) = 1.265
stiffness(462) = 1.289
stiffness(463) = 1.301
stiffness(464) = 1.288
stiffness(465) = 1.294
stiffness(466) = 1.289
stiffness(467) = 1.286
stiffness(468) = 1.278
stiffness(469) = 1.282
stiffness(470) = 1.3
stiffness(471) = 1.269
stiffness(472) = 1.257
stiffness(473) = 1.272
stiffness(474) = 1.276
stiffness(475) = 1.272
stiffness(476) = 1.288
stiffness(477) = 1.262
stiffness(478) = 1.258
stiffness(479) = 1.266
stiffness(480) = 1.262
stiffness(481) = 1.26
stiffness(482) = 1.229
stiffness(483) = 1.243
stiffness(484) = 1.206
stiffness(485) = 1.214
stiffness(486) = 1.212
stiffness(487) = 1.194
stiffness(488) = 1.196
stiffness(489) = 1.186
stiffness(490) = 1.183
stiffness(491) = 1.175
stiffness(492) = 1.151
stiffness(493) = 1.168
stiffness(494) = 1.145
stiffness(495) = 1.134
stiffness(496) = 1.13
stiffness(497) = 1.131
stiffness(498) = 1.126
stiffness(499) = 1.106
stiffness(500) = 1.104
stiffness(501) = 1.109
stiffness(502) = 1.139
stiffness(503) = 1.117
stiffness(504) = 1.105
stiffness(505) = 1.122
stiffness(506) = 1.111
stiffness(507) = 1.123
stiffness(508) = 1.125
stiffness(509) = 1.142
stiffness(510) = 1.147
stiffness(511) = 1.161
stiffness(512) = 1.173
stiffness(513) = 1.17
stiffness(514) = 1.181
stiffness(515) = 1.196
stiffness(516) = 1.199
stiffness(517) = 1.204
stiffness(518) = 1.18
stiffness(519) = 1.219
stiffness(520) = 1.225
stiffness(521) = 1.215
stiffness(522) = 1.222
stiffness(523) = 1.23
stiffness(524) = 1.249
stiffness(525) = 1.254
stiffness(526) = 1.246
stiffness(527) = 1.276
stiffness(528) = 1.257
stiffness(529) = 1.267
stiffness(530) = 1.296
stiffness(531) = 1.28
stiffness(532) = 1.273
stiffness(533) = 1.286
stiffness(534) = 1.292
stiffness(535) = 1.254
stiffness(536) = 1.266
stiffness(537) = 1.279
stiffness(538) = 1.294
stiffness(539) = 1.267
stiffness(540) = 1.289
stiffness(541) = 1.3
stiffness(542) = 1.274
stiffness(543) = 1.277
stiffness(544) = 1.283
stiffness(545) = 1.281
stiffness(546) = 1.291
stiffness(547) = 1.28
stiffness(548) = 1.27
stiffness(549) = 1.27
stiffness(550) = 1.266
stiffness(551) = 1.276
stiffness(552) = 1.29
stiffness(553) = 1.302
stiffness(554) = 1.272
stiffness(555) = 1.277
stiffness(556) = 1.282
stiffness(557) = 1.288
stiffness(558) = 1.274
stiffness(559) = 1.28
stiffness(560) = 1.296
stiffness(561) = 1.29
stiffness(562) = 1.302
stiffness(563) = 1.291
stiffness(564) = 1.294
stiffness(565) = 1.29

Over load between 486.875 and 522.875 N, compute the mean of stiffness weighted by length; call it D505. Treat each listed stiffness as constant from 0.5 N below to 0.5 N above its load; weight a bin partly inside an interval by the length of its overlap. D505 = 1.16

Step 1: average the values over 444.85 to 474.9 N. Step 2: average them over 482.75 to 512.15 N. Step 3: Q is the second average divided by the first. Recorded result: 0.9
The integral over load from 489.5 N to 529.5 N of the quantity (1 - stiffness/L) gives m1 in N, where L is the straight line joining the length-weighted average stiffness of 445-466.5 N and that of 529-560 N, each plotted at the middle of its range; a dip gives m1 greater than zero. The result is 3.31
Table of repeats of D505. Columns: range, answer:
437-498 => 1.25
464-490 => 1.25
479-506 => 1.17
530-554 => 1.28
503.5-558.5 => 1.24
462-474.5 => 1.28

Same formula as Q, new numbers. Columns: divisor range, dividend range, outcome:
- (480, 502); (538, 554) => 1.09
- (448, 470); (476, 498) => 0.94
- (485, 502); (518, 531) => 1.08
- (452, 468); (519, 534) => 0.98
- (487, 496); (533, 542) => 1.10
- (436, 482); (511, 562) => 0.99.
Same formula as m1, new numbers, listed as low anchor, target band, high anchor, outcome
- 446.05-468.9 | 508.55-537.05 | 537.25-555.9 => 1.1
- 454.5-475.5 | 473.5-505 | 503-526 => 1.1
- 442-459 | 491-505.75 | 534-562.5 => 1.7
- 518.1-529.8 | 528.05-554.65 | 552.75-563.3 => -0.3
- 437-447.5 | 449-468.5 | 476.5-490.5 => -0.3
